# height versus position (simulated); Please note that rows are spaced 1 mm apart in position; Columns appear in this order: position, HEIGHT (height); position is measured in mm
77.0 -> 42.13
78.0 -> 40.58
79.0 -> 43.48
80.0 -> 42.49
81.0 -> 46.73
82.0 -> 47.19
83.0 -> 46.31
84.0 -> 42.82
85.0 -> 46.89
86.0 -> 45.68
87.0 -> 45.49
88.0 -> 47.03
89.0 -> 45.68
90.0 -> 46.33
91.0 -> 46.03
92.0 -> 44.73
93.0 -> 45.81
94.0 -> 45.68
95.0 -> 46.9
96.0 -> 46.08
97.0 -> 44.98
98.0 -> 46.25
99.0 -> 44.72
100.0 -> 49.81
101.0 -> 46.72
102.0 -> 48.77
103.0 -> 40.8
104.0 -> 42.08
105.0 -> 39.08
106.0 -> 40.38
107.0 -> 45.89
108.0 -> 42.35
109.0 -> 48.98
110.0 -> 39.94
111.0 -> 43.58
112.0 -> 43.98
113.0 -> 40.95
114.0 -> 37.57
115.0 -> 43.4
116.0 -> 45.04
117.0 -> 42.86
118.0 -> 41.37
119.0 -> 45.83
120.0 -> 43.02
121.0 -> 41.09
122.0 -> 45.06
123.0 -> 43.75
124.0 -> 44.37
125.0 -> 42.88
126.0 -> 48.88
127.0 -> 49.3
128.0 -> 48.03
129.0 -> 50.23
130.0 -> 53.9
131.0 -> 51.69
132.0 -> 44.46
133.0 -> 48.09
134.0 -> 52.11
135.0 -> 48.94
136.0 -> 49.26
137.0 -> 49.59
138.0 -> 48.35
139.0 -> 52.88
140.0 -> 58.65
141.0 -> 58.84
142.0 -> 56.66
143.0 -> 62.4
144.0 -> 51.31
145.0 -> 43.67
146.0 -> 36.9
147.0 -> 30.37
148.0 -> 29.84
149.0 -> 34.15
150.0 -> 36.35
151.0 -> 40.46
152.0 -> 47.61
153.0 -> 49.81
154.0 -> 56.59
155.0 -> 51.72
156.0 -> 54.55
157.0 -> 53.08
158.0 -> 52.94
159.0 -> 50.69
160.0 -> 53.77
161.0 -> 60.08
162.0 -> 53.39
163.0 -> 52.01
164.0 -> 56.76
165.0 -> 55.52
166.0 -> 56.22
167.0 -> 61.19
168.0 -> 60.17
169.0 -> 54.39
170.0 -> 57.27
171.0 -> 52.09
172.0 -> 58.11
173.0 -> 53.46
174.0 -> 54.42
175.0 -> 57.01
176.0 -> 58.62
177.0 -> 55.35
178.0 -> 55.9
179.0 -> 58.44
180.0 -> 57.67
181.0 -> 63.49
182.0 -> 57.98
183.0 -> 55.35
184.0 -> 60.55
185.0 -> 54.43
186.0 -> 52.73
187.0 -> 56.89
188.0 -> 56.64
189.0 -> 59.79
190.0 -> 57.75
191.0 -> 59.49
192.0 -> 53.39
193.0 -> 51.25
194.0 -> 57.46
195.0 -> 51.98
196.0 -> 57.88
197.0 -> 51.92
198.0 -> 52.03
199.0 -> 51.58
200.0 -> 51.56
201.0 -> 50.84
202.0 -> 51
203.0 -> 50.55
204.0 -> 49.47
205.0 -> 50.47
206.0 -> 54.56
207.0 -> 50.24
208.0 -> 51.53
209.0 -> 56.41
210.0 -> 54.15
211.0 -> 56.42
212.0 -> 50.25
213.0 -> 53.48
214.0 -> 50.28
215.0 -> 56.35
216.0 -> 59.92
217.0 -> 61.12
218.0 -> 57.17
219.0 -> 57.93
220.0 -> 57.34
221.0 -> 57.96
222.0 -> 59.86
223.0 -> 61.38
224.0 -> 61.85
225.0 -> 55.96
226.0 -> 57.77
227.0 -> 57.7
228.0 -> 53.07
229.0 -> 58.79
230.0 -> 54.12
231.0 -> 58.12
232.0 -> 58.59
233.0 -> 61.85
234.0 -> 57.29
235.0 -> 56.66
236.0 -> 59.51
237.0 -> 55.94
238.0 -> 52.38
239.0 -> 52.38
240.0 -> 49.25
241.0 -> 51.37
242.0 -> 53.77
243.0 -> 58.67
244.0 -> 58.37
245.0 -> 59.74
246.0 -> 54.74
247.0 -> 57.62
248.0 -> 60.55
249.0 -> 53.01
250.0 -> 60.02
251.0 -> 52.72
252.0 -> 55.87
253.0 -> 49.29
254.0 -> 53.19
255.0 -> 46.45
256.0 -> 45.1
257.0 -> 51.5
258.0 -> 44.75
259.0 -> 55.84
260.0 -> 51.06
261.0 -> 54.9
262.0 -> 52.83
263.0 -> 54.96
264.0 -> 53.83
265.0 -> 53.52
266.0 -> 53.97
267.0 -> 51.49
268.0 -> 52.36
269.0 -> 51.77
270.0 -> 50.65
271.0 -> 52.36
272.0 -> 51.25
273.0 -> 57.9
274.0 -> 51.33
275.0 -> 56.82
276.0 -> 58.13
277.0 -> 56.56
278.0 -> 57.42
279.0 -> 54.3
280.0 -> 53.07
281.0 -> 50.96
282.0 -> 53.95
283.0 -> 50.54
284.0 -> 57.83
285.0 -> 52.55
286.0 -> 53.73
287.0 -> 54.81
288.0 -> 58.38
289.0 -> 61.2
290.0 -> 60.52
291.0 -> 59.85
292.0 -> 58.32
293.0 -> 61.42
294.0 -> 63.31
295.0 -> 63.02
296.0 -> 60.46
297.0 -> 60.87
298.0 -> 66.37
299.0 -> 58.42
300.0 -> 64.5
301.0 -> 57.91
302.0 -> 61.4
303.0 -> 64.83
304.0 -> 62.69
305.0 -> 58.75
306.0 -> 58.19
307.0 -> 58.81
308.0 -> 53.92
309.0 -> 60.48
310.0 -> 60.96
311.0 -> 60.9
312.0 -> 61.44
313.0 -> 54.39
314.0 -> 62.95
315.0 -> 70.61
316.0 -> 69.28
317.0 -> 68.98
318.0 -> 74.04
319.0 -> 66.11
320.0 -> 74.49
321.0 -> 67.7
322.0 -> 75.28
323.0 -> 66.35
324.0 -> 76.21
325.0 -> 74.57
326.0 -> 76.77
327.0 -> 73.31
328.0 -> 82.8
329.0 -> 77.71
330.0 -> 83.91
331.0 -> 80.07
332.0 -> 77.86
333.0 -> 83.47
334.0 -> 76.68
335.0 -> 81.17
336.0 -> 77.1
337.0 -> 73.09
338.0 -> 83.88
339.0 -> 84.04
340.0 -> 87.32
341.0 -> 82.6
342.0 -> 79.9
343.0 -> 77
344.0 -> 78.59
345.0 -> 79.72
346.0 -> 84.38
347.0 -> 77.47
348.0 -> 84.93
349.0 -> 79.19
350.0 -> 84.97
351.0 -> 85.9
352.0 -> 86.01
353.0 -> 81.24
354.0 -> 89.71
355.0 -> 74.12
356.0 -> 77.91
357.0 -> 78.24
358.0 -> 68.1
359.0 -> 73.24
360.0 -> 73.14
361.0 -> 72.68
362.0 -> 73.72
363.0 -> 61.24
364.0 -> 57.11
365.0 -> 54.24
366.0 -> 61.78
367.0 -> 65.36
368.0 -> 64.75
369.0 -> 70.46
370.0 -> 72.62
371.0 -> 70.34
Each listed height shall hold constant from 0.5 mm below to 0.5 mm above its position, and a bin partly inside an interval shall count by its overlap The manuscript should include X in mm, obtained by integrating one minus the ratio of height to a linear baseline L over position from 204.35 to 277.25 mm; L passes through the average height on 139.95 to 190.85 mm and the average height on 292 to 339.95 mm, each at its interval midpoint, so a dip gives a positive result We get 7.2 mm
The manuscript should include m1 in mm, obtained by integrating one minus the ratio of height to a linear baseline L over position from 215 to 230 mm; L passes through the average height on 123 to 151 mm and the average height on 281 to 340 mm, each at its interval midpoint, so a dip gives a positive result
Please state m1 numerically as -0.4 mm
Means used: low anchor 47.3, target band 58.2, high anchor 66.5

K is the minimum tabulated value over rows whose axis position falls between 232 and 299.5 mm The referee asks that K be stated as 44.75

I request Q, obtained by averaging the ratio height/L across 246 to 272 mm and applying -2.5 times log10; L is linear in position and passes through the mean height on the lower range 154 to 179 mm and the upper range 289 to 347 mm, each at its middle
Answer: 0.21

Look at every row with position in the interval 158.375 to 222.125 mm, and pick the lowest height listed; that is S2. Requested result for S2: 49.47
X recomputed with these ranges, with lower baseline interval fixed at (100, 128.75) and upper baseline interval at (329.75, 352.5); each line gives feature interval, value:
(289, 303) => 2.4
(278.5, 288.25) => 2.4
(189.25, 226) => 2.7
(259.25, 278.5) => 4.3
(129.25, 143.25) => -1.4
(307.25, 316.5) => 1.8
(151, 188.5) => -1.7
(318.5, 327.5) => 0.7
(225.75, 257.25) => 4.7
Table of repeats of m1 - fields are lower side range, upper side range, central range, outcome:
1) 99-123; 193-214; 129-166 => -2.1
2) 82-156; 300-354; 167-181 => -1.0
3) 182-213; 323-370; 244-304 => 9.0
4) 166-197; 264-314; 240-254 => 0.4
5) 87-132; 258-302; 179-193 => -2.0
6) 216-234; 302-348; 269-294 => 4.0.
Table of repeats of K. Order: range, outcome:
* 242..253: 49.29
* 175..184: 55.35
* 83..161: 29.84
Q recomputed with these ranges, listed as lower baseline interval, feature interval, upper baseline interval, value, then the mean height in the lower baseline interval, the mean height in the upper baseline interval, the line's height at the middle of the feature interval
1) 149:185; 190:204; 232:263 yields 0.02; 54.4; 54.3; 54.3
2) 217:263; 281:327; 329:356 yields 0.15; 55.5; 81.2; 71.5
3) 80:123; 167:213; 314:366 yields 0.02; 44.5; 76.2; 56.2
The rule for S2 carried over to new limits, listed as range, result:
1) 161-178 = 52.01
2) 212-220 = 50.25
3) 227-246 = 49.25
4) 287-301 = 54.81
